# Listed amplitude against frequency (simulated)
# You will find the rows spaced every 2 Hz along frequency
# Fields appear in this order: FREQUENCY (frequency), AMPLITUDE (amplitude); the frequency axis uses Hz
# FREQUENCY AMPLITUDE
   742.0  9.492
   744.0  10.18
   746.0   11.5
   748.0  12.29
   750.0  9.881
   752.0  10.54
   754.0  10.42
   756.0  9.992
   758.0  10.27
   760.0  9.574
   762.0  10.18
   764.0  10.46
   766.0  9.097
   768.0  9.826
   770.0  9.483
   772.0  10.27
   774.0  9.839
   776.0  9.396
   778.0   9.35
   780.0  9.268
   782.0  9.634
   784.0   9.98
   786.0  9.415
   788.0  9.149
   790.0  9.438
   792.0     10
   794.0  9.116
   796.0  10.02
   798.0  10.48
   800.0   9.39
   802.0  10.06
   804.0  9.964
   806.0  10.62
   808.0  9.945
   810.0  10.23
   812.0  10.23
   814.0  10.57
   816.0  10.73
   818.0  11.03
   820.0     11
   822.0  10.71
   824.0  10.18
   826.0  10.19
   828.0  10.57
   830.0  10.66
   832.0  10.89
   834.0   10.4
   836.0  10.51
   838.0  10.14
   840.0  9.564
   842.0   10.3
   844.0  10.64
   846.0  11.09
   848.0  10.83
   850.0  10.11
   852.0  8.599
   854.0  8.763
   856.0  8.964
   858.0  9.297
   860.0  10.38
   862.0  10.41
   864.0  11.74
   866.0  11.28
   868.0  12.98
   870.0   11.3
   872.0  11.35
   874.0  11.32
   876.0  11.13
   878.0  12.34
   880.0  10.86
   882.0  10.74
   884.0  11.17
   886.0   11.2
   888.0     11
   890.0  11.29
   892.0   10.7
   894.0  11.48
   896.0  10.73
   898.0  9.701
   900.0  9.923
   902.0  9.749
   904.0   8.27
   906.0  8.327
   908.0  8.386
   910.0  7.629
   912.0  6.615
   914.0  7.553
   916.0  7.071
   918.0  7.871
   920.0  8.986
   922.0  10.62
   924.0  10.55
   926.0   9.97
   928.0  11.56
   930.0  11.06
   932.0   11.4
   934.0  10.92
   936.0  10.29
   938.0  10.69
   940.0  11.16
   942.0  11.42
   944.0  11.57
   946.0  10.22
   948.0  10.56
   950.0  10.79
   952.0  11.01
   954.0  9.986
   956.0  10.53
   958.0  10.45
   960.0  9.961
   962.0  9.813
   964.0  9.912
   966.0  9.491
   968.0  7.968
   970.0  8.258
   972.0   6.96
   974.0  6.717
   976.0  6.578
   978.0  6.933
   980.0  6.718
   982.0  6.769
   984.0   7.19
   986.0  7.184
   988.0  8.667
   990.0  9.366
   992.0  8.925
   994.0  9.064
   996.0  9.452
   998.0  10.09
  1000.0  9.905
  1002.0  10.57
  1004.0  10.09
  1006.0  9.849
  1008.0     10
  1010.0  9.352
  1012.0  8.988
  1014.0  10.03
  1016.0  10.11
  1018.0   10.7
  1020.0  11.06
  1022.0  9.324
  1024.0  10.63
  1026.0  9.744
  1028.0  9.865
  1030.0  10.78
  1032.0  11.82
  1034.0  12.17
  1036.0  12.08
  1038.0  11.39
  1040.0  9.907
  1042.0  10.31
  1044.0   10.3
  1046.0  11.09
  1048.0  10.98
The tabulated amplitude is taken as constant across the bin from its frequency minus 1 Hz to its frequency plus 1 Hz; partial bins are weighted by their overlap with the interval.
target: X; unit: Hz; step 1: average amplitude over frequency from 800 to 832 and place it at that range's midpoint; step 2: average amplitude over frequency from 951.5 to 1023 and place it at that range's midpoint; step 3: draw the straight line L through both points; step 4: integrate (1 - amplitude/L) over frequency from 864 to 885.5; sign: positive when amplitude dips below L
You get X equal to -3.20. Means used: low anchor 10.4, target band 11.5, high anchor 9.1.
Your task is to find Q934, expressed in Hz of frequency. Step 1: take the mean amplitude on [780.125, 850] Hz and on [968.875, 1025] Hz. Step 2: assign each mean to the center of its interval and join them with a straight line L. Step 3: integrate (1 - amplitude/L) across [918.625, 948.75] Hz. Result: -4.3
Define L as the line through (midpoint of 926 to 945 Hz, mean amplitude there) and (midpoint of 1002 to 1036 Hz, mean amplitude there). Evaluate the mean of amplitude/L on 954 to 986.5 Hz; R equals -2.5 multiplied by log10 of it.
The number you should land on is 0.29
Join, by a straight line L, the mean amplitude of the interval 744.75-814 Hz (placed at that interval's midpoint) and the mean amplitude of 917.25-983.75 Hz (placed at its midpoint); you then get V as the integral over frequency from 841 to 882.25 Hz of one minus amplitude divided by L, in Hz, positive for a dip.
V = -3.7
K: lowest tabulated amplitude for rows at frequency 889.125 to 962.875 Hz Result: 6.615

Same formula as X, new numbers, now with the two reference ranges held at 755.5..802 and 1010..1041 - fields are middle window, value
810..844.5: -2.1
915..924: 1.2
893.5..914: 2.4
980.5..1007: 3.7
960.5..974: 2.2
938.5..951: -0.8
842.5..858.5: 0.2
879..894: -1.4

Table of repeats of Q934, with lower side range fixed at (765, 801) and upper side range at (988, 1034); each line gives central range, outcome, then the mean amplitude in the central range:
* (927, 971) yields -2.27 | 10.4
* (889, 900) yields -1.00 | 10.7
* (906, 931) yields 2.25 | 8.96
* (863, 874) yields -2.17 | 11.7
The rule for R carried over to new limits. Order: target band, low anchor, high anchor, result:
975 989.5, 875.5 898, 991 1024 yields 0.37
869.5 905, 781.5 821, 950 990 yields -0.16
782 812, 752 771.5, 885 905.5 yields 0.02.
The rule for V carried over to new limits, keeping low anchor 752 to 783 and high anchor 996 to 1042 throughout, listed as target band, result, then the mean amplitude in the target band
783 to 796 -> 0.4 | 9.56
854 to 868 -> -0.5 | 10.4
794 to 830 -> -1.5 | 10.3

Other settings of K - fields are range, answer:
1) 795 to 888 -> 8.599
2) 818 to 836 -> 10.18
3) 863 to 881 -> 10.86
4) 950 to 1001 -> 6.578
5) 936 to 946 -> 10.22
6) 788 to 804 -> 9.116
